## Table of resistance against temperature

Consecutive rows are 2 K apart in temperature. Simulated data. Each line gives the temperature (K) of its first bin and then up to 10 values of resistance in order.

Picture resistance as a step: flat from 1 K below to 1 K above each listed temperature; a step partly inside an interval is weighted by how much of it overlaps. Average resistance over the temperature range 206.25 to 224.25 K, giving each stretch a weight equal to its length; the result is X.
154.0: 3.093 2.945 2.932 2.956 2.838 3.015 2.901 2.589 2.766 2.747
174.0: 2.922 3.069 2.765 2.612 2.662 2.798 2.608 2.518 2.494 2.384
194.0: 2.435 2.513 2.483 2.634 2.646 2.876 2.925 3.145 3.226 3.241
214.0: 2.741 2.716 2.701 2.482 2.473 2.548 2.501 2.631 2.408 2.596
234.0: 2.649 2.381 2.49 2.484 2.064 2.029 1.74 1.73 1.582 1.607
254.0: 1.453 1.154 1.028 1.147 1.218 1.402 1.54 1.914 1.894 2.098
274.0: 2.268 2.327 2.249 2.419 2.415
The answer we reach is 2.82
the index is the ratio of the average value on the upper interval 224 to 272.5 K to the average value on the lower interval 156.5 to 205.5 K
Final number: 0.70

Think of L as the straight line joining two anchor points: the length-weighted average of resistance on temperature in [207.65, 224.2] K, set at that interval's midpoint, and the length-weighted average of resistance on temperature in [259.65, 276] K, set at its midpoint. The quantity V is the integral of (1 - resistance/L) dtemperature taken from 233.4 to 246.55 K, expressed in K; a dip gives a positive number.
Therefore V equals 0.3 K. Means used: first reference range 2.81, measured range 2.27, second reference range 1.75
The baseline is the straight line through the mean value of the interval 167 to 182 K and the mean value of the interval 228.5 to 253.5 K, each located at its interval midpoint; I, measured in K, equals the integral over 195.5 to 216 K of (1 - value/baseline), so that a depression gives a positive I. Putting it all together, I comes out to -3.1 K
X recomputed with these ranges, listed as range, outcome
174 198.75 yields 2.63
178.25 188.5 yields 2.65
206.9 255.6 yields 2.39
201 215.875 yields 2.96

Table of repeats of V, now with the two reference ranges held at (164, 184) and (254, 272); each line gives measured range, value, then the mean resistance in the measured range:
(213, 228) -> -3.6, 2.6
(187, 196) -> 0.2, 2.46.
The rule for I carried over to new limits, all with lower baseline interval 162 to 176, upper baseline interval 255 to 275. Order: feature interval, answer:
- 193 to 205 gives -0.8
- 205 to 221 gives -4.5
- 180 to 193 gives 0.2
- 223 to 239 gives -4.0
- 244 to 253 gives 0.4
